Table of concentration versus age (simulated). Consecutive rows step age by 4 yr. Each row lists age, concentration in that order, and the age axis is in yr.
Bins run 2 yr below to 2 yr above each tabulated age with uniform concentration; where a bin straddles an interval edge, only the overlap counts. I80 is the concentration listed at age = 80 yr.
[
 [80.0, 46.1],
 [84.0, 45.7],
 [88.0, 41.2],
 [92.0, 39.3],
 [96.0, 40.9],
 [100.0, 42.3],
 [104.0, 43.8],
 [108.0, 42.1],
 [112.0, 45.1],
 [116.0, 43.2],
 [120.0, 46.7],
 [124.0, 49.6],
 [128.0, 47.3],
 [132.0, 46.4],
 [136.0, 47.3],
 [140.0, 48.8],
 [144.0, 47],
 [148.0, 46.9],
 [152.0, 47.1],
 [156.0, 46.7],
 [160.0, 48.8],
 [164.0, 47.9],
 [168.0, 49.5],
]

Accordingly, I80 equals 46.1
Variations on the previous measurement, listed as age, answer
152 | 47.1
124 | 49.6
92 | 39.3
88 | 41.2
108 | 42.1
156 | 46.7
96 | 40.9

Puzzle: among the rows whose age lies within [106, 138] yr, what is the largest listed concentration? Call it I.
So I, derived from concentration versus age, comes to 49.6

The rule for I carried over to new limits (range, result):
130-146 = 48.8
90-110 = 43.8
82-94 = 45.7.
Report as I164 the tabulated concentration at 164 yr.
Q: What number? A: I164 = 47.9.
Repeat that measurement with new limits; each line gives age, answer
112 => 45.1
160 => 48.8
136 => 47.3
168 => 49.5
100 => 42.3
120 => 46.7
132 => 46.4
